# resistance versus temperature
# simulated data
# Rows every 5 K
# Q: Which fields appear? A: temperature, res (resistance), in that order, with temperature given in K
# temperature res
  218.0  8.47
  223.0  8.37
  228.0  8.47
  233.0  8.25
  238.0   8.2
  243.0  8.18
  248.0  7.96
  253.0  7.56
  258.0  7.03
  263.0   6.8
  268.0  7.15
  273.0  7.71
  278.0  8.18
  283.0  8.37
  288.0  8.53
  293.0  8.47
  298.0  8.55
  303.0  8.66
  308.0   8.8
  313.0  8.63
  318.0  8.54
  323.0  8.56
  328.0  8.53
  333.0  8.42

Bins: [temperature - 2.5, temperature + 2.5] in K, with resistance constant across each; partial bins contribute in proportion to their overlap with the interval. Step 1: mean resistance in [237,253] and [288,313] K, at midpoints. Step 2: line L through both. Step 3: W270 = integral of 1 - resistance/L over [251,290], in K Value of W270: 3.0 K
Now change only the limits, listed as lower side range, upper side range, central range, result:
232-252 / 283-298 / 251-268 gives 2.3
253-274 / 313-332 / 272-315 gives -3.2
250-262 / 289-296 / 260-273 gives 0.9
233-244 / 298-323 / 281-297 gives 0.1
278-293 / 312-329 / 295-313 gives -0.4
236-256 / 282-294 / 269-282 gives 0.6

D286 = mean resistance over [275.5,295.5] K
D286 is 8.39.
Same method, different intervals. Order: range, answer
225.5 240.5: 8.31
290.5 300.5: 8.51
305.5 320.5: 8.66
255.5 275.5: 7.17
